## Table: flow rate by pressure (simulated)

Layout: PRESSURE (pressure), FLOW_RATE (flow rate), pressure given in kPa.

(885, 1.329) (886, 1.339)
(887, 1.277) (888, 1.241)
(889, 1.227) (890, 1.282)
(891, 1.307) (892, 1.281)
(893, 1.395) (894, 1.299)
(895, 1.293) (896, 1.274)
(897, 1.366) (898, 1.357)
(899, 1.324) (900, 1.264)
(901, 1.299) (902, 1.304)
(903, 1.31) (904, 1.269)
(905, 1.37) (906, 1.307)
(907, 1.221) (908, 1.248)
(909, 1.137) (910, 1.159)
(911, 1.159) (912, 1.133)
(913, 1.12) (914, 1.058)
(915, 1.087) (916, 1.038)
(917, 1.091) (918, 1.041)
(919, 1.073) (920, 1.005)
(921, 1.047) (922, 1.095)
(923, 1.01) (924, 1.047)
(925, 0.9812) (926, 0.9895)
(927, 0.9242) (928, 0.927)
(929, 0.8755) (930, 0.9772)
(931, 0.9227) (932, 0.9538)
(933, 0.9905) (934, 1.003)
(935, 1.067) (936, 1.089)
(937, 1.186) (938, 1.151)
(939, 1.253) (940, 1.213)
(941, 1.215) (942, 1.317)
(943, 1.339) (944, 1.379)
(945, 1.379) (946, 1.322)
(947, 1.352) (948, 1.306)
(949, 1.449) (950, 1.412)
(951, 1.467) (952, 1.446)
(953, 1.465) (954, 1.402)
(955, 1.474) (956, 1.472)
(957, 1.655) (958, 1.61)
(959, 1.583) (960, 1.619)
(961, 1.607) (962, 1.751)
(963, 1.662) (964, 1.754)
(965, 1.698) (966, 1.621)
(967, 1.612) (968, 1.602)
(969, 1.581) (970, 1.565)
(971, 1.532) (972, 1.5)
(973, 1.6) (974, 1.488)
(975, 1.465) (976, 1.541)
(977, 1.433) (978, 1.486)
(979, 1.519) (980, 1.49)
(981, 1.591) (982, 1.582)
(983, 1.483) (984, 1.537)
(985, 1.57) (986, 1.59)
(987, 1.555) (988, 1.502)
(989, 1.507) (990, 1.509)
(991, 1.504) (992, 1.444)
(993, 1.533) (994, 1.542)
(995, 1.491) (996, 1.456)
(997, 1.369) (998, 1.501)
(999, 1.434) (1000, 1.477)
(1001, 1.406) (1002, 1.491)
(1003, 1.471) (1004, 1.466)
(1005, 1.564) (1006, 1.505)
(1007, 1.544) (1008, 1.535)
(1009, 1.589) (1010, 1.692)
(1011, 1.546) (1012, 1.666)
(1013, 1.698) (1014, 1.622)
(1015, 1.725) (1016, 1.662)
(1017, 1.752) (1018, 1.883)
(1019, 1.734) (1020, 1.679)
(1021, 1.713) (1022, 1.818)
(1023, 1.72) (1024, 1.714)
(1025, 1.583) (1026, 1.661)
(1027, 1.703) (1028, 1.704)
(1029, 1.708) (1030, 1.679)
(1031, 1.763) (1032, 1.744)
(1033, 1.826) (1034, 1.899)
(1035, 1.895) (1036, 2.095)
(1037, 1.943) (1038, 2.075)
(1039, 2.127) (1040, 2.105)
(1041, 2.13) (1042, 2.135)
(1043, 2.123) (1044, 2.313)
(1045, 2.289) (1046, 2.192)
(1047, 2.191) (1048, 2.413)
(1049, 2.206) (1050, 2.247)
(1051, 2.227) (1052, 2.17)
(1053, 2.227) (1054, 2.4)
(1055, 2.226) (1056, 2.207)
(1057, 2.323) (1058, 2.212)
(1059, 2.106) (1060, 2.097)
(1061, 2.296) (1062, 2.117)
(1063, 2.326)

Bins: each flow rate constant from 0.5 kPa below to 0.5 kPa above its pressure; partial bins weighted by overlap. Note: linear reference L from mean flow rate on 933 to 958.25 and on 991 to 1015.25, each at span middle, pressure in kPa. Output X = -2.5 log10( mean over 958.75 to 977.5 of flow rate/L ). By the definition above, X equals -0.13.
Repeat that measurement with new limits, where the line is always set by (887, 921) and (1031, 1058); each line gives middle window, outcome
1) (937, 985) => 0.075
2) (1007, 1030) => 0.169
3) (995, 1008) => 0.249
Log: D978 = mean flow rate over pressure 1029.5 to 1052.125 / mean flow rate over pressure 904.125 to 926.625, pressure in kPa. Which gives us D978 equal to 1.87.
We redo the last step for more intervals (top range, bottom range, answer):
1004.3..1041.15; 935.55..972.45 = 1.20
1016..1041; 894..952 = 1.54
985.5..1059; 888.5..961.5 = 1.46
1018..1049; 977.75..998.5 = 1.27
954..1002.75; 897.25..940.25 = 1.38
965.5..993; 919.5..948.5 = 1.38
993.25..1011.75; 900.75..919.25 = 1.28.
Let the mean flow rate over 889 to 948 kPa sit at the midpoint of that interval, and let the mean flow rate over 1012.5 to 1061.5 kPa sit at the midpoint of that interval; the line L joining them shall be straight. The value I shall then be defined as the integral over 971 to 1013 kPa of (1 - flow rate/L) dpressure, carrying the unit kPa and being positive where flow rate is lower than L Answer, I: 3.8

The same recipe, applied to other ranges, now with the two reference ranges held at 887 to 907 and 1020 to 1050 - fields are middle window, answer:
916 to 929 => 3.7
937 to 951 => 1.9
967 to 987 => 1.7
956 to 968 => -0.3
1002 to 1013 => 1.6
